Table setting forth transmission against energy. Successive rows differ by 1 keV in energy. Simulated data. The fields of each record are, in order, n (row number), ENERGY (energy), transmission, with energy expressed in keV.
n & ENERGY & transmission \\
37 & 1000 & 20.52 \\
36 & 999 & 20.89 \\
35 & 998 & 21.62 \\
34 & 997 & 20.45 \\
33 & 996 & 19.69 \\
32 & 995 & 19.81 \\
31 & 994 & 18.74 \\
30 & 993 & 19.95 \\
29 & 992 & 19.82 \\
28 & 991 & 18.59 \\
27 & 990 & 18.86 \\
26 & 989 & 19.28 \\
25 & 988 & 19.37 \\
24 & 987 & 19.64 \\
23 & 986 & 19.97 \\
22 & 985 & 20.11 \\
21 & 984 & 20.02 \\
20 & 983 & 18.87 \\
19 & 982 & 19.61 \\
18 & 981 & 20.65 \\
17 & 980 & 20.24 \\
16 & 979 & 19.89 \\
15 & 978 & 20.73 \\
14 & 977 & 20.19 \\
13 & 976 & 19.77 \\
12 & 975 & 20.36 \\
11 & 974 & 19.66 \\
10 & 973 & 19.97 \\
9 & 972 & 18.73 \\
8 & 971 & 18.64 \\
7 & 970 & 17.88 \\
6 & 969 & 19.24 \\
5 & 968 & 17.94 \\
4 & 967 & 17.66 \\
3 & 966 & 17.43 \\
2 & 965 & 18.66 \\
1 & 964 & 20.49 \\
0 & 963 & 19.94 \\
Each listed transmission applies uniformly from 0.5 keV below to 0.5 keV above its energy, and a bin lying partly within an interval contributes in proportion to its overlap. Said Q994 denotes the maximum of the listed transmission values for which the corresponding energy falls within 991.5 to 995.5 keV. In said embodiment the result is 19.95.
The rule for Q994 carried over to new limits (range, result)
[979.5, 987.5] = 20.65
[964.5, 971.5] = 19.24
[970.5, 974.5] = 19.97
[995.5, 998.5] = 21.62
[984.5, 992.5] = 20.11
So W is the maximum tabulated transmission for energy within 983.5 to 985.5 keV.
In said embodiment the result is 20.11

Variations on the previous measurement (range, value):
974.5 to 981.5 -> 20.73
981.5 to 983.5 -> 19.61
